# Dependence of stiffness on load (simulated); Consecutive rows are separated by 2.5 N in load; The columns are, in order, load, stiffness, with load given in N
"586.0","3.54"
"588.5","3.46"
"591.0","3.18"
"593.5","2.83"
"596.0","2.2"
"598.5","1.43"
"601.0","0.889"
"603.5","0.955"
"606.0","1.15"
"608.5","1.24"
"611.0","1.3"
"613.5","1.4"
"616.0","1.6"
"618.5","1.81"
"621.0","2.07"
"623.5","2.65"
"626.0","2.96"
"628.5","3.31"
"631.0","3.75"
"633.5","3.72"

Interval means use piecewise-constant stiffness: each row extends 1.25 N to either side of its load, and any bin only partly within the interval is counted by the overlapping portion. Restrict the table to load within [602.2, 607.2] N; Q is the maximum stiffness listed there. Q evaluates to 1.15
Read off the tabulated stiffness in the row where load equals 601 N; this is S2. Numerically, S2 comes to 0.889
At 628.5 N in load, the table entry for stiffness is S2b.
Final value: 3.31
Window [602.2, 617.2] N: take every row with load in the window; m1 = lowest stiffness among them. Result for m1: 0.955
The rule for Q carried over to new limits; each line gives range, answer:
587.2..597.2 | 3.46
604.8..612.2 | 1.3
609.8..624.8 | 2.65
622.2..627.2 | 2.96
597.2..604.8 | 1.43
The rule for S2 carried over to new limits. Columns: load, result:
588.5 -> 3.46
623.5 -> 2.65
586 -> 3.54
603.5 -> 0.955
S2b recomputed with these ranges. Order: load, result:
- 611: 1.3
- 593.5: 2.83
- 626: 2.96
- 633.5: 3.72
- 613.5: 1.4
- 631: 3.75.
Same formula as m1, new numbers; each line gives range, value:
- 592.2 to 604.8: 0.889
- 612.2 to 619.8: 1.4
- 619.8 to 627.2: 2.07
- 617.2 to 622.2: 1.81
